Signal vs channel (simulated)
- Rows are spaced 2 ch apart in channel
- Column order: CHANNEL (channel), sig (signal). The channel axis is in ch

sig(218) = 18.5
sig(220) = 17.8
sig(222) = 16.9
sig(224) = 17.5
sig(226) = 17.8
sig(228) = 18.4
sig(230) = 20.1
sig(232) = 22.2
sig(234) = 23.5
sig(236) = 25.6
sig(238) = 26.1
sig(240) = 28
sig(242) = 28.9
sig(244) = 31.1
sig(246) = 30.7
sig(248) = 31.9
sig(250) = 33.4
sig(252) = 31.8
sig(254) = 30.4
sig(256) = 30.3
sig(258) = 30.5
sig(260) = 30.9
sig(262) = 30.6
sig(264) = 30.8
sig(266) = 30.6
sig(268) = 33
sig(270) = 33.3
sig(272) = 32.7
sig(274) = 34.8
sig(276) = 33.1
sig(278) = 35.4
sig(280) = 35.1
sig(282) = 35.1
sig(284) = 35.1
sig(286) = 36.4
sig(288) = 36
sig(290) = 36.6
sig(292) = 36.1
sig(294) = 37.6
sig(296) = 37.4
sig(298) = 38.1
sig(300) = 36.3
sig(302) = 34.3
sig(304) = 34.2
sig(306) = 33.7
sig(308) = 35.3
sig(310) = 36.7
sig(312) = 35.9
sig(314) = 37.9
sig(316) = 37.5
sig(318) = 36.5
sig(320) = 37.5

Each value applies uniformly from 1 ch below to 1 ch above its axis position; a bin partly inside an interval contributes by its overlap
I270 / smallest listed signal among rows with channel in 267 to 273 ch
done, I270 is 32.7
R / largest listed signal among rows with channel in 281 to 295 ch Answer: 37.6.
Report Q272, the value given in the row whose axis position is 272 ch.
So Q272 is 32.7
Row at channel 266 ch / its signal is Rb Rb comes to 30.6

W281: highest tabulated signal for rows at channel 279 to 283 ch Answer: 35.1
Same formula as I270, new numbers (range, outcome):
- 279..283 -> 35.1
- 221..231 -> 16.9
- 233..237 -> 23.5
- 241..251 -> 28.9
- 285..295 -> 36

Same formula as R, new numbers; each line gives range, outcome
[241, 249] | 31.9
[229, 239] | 26.1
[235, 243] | 28.9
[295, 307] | 38.1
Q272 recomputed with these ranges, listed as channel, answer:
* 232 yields 22.2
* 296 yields 37.4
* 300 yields 36.3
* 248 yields 31.9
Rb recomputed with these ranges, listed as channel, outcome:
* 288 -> 36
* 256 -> 30.3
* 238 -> 26.1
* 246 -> 30.7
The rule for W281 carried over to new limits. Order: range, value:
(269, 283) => 35.4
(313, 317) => 37.9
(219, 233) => 22.2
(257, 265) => 30.9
